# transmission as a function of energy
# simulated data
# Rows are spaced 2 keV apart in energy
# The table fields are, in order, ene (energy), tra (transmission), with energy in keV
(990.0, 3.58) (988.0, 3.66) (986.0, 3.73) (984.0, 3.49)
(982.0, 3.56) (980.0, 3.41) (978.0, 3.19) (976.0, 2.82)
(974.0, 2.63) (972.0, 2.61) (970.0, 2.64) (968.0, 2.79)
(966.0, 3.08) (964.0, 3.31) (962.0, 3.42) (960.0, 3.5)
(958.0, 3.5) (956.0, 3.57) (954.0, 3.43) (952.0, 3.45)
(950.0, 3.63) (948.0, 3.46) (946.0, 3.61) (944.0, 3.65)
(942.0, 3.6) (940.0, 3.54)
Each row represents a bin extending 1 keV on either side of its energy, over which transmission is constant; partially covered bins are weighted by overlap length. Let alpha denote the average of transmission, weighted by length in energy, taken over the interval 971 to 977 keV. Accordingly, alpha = 2.69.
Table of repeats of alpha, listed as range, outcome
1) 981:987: 3.59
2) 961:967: 3.27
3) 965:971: 2.84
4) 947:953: 3.51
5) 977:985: 3.41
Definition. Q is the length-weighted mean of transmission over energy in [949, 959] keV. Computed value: 3.52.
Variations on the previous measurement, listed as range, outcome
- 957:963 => 3.47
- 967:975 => 2.67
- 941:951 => 3.59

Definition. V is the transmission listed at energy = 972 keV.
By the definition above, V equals 2.61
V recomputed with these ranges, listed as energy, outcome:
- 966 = 3.08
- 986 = 3.73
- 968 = 2.79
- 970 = 2.64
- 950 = 3.63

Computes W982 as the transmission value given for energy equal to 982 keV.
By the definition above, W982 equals 3.56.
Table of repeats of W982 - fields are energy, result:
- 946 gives 3.61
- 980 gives 3.41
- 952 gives 3.45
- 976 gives 2.82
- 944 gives 3.65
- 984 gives 3.49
